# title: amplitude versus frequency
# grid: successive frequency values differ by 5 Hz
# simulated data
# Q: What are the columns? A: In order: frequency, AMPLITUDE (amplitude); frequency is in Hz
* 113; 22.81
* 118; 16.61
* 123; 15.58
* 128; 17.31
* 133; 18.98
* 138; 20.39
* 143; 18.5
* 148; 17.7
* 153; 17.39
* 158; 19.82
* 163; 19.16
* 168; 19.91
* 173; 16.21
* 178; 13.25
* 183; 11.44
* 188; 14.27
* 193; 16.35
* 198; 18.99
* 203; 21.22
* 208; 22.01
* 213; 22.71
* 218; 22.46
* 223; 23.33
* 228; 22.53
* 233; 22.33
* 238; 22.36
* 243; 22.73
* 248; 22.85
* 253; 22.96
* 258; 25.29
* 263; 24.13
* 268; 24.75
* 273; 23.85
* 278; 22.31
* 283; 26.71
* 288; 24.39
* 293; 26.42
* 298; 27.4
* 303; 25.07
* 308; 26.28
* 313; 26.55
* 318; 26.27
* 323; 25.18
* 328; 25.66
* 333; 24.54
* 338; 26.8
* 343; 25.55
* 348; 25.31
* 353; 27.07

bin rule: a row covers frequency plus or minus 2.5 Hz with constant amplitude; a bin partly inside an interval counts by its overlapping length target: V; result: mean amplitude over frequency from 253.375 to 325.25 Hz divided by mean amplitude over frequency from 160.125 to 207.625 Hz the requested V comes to 1.48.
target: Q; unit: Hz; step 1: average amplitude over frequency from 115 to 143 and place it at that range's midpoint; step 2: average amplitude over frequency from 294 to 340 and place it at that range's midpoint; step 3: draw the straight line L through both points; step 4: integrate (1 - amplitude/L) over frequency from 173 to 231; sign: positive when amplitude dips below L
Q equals 6.3 Hz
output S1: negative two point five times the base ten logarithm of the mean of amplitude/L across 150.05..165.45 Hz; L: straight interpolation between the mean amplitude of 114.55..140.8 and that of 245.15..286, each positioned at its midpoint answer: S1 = 0.03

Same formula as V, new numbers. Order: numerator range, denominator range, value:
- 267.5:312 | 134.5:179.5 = 1.39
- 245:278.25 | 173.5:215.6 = 1.36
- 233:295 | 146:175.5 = 1.30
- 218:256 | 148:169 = 1.21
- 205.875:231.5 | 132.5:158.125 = 1.21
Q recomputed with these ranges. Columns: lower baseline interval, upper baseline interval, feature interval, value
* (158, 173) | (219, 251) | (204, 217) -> -0.5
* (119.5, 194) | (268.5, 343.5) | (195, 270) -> -4.5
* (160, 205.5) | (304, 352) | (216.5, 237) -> -3.3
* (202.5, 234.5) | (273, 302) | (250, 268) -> 0.0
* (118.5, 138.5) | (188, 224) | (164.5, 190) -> 5.5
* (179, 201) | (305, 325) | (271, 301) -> -2.1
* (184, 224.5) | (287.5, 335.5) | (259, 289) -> -0.9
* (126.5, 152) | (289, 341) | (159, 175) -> 0.9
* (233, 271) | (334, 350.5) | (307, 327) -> -0.7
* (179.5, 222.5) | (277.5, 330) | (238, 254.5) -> -0.7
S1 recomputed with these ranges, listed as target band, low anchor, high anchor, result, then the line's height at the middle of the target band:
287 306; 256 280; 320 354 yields -0.05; 24.7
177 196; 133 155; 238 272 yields 0.42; 20.5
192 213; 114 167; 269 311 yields 0.05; 21.2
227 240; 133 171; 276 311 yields 0.02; 22.8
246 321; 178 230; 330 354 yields -0.09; 23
